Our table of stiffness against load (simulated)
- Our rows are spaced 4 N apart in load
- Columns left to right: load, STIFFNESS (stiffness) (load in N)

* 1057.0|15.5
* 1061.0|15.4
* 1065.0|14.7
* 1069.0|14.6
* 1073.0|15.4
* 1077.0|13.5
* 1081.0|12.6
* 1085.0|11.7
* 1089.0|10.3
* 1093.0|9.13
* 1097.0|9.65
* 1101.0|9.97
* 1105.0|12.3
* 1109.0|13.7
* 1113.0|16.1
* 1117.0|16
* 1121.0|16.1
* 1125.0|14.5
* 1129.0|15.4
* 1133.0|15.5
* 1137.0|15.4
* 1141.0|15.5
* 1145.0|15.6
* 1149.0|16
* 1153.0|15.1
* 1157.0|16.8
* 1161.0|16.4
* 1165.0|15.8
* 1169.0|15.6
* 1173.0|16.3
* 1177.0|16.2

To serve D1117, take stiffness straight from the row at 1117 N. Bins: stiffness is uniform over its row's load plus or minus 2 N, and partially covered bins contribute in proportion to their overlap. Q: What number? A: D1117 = 16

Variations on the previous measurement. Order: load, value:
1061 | 15.4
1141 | 15.5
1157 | 16.8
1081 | 12.6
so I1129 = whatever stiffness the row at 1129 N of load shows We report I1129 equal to 15.4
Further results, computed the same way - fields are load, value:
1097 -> 9.65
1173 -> 16.3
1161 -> 16.4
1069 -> 14.6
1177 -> 16.2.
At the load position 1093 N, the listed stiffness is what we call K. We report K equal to 9.13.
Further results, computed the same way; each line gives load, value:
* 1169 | 15.6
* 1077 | 13.5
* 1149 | 16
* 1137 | 15.4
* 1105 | 12.3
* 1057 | 15.5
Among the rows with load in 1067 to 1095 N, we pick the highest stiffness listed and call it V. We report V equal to 15.4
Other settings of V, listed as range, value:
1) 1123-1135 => 15.5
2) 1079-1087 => 12.6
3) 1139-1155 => 16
